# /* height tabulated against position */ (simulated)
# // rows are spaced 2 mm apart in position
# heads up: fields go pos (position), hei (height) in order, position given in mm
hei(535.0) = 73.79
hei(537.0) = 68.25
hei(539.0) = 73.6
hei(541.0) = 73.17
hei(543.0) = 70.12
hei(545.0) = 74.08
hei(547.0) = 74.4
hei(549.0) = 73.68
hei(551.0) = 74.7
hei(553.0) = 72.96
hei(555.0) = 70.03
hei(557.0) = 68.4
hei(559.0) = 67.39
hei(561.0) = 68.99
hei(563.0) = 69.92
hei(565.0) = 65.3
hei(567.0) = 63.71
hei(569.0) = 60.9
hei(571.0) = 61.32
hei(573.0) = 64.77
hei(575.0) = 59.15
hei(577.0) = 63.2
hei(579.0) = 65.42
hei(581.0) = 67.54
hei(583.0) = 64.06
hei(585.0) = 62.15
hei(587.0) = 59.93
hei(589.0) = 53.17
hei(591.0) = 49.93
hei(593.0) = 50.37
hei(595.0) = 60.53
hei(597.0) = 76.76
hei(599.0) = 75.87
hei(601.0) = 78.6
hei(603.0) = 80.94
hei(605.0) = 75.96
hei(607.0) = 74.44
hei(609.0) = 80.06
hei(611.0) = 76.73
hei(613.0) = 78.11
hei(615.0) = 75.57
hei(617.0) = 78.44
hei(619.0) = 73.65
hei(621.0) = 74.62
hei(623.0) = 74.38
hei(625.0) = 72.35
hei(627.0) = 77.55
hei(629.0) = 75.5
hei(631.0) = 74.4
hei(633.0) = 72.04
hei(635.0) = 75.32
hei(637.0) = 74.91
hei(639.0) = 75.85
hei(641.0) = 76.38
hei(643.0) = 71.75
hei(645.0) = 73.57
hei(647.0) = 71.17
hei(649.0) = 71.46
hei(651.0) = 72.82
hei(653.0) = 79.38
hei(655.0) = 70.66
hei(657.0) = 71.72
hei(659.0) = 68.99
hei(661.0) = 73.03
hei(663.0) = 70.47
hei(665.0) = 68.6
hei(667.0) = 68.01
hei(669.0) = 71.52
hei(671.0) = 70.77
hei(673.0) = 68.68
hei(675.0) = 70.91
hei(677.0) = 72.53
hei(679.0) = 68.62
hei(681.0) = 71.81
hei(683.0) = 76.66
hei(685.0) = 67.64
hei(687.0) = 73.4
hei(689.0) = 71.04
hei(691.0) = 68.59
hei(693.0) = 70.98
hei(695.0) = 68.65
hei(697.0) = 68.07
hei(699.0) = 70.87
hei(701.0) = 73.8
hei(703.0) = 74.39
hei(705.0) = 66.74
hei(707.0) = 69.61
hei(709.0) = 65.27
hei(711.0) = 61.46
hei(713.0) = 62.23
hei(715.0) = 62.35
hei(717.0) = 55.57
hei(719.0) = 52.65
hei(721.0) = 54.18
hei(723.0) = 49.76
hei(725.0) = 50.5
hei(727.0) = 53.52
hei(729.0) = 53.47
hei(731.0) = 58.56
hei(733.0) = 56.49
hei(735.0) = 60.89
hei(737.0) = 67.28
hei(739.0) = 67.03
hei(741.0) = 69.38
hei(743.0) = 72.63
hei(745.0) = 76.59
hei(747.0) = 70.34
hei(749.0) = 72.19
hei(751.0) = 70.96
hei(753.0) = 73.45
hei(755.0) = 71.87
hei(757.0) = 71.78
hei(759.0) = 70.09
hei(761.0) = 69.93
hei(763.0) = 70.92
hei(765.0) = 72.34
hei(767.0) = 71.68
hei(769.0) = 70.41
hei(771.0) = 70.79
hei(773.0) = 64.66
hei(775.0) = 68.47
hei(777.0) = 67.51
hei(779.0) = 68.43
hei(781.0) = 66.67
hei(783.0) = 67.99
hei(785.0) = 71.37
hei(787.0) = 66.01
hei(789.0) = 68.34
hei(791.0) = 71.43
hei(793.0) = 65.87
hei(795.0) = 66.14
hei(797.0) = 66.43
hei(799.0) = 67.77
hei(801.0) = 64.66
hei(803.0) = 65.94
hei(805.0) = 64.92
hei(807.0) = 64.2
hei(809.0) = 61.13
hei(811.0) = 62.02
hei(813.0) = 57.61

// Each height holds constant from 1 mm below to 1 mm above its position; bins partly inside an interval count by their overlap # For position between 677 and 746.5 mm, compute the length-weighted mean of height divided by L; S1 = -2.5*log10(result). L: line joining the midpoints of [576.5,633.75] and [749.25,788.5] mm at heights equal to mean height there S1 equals 0.08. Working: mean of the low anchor 70.5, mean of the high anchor 69.8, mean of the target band 65.2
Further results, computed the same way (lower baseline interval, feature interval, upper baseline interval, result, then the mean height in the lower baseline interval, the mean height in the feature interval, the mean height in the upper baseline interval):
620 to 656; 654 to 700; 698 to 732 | -0.050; 74.1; 70.5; 60.9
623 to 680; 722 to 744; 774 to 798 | 0.163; 72.5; 60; 67.9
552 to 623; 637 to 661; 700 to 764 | -0.097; 68.3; 73.1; 64.9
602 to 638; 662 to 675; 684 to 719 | 0.015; 75.8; 69.8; 67.3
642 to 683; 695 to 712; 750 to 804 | 0.028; 71.5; 68.8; 69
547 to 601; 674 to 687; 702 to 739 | -0.165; 65.4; 71.5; 59.9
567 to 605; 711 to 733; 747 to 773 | 0.244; 64.4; 55.6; 71.1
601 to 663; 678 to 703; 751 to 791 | 0.024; 74.7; 71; 69.7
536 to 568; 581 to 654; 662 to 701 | -0.020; 70.5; 71.8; 70.5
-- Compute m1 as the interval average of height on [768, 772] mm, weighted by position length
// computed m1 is 70.6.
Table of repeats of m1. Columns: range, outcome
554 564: 68.9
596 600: 76.3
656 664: 71.1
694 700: 69.2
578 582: 66.5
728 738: 59.3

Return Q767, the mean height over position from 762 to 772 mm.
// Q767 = 71.2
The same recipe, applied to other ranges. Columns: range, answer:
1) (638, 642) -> 76.1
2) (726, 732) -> 55.2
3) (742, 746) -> 74.6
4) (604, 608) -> 75.2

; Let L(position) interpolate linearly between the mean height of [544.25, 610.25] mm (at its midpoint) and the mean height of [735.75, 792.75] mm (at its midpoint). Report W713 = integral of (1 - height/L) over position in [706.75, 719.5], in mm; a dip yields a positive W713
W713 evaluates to 1.5 mm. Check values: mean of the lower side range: 67.5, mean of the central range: 61.2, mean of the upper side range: 69.9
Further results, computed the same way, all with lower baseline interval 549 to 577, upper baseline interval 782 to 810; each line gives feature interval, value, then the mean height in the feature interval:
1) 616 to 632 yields -2.0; 75.1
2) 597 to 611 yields -2.2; 77.5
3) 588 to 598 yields 1.3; 58.2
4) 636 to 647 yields -1.2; 74.2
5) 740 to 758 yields -1.5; 72.1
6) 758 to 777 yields -0.9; 69.8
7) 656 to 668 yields -0.6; 70.1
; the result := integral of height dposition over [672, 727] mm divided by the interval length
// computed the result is 66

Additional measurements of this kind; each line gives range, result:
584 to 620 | 70.1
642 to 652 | 72.2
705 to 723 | 60.2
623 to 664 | 73.5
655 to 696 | 70.6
